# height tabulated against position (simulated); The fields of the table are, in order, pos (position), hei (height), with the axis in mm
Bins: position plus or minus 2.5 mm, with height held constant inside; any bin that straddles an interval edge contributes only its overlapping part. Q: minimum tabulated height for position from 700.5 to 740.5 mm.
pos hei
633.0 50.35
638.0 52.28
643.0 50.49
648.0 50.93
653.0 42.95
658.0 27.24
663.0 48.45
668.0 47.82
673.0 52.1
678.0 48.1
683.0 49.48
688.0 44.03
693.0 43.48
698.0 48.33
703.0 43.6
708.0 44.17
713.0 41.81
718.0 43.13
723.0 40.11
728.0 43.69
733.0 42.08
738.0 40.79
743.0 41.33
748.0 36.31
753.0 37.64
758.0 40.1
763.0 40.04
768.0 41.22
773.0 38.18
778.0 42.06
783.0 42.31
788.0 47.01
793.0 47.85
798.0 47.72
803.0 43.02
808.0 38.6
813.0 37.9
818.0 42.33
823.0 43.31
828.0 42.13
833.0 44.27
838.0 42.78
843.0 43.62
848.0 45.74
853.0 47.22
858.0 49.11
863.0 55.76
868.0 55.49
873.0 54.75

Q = 40.11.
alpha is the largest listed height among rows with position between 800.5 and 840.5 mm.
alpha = 44.27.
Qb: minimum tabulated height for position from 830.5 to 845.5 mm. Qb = 42.78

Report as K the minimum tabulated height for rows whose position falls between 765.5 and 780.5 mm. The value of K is 38.18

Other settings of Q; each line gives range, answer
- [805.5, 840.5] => 37.9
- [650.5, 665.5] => 27.24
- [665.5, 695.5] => 43.48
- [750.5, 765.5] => 37.64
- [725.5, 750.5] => 36.31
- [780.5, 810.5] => 38.6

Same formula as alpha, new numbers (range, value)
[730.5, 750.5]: 42.08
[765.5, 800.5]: 47.85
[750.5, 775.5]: 41.22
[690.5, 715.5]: 48.33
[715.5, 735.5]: 43.69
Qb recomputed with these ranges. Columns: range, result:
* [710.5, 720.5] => 41.81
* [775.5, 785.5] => 42.06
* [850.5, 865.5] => 47.22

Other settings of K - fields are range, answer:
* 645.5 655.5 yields 42.95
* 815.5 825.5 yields 42.33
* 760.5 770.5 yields 40.04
